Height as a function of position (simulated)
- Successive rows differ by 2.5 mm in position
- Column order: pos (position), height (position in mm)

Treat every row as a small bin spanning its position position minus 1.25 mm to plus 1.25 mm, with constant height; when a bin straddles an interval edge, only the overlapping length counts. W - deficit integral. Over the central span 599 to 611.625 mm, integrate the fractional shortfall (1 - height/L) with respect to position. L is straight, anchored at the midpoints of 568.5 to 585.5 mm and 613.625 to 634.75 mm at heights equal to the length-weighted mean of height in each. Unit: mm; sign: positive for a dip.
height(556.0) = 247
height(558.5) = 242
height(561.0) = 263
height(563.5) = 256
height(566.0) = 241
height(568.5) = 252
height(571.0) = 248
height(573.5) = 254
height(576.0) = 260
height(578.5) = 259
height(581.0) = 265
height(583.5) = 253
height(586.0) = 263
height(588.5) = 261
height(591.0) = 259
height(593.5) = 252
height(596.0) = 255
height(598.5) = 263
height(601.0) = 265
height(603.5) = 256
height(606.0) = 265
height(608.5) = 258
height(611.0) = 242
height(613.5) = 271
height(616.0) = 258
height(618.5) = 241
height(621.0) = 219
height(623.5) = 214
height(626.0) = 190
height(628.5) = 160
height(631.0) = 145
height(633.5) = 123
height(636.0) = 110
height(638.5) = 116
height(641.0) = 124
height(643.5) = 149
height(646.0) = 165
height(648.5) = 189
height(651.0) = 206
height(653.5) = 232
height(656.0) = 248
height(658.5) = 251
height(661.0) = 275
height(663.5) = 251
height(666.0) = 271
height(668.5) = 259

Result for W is -2.11 mm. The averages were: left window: 256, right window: 198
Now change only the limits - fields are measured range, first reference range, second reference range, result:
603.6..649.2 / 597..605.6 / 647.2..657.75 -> 9.48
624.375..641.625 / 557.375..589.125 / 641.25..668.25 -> 6.75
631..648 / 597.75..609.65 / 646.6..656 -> 6.72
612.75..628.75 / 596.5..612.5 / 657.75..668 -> 2.17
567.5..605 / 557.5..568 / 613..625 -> -1.91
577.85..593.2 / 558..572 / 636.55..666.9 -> -1.28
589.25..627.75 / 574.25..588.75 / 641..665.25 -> -0.49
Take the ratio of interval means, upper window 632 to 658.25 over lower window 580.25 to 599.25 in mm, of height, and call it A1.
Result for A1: 0.65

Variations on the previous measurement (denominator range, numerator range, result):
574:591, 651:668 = 0.97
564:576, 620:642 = 0.62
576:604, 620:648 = 0.60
